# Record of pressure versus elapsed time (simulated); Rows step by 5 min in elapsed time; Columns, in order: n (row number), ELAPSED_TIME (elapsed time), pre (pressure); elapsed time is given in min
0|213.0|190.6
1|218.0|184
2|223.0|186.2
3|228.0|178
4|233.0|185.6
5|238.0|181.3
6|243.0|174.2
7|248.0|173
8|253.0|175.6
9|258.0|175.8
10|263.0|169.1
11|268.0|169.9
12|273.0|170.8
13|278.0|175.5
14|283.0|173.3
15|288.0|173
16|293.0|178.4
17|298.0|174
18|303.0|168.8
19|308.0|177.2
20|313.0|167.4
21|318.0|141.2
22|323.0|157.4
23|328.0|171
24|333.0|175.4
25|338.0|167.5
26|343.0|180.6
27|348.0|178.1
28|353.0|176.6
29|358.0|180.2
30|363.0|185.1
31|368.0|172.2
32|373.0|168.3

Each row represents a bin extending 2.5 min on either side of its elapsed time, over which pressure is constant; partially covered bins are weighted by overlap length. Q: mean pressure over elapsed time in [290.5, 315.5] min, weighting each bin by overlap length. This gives 173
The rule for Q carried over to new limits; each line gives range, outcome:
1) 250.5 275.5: 172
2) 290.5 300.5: 176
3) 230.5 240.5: 183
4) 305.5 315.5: 172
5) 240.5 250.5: 174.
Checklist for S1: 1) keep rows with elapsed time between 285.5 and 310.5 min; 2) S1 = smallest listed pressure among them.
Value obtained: 168.8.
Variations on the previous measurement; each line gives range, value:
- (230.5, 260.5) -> 173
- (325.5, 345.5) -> 167.5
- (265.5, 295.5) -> 169.9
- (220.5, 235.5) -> 178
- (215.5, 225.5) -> 184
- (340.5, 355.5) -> 176.6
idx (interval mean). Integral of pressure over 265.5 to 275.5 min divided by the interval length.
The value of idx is 170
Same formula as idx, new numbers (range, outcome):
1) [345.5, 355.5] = 177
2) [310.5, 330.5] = 159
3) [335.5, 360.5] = 177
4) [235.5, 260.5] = 176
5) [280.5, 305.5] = 174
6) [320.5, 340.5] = 168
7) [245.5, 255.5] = 174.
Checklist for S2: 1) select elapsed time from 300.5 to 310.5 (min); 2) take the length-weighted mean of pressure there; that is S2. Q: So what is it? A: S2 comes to 173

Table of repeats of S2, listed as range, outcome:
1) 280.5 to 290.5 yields 173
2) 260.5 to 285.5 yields 172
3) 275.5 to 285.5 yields 174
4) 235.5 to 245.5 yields 178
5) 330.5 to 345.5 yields 174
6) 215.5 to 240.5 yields 183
